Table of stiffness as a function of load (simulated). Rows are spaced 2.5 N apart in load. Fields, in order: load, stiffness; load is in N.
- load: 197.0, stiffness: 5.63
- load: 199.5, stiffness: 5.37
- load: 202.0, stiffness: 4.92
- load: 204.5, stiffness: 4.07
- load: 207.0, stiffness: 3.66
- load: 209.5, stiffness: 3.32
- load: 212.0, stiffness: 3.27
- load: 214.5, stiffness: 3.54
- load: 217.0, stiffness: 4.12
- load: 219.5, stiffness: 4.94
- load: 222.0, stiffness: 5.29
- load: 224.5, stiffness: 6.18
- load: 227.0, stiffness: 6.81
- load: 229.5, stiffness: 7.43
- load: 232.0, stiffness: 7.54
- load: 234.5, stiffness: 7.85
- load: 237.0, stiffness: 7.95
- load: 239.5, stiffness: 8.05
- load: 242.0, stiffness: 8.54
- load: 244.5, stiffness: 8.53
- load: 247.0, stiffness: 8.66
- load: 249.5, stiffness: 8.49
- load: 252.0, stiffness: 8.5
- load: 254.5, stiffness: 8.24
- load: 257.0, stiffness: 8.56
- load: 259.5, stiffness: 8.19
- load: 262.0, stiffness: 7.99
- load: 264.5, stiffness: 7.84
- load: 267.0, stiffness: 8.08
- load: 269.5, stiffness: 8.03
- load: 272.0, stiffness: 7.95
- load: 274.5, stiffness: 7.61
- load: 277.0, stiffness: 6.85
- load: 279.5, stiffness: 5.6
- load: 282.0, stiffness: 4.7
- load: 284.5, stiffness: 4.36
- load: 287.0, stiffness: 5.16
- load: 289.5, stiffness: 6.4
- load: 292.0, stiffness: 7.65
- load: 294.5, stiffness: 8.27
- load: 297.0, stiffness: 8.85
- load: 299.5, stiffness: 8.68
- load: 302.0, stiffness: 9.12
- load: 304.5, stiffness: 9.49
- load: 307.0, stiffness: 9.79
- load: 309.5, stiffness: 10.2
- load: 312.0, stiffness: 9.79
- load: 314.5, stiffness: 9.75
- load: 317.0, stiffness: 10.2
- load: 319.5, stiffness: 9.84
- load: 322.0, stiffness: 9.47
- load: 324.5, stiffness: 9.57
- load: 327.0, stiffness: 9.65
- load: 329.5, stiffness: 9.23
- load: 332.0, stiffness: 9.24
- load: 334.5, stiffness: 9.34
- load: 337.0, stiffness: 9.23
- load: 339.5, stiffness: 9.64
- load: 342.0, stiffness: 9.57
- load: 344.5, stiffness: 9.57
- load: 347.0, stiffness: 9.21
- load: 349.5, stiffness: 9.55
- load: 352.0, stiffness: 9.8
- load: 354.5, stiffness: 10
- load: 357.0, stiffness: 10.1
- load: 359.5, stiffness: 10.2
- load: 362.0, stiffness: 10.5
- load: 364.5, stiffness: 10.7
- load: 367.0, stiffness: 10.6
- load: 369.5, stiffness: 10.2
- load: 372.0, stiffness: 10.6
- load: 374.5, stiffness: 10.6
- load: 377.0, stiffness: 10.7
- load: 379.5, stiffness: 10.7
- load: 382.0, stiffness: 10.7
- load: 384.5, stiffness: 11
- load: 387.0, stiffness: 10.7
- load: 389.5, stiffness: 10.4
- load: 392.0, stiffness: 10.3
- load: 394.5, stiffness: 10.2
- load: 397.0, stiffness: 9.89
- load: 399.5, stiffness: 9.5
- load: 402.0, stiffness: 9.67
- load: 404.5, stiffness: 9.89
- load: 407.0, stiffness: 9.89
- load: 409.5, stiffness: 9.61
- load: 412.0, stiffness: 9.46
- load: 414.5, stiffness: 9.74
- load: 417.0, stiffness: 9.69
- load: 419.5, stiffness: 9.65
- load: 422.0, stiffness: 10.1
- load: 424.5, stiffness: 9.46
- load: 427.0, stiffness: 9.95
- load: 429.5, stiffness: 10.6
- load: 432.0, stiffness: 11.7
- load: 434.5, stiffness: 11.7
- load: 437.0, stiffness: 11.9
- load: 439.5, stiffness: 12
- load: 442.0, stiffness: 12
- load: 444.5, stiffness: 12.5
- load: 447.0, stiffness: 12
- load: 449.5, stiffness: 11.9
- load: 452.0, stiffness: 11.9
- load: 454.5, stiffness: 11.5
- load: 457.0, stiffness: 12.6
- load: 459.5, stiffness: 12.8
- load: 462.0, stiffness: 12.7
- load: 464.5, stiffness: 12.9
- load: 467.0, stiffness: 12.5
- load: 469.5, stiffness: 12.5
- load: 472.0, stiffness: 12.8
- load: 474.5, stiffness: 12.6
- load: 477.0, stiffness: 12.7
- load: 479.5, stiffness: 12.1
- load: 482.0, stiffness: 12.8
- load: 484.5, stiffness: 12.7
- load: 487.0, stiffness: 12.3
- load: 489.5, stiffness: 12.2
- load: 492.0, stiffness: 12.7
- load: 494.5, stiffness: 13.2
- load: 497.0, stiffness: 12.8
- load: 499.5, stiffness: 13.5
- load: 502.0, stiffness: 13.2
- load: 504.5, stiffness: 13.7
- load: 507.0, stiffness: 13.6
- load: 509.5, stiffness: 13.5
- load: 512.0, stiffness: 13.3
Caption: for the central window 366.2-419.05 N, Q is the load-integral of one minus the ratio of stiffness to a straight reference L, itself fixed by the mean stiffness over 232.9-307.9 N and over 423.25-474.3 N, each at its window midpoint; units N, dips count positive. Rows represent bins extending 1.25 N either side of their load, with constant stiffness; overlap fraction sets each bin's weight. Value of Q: 2.0 N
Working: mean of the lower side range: 7.79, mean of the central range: 10.2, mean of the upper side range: 11.9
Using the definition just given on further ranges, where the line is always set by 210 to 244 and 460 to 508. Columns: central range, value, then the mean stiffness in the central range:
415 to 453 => 1.48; 11.1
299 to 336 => -4.41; 9.57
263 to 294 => 3.30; 6.73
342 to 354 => -0.29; 9.57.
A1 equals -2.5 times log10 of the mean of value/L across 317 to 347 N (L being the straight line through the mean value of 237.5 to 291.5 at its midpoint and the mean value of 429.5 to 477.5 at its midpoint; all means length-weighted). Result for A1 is -0.04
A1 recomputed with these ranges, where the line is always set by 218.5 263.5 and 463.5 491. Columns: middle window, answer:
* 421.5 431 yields 0.14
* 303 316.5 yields -0.08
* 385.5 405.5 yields 0.08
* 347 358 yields 0.02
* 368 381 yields -0.01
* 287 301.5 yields 0.13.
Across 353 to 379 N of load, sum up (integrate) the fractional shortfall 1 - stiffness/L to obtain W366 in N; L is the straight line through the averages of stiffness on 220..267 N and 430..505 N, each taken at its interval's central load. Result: -0.2 N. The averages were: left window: 7.77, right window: 12.4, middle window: 10.4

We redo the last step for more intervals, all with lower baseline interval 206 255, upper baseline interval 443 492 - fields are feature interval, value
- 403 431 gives 3.34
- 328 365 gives -1.11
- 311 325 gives -1.72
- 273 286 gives 3.16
